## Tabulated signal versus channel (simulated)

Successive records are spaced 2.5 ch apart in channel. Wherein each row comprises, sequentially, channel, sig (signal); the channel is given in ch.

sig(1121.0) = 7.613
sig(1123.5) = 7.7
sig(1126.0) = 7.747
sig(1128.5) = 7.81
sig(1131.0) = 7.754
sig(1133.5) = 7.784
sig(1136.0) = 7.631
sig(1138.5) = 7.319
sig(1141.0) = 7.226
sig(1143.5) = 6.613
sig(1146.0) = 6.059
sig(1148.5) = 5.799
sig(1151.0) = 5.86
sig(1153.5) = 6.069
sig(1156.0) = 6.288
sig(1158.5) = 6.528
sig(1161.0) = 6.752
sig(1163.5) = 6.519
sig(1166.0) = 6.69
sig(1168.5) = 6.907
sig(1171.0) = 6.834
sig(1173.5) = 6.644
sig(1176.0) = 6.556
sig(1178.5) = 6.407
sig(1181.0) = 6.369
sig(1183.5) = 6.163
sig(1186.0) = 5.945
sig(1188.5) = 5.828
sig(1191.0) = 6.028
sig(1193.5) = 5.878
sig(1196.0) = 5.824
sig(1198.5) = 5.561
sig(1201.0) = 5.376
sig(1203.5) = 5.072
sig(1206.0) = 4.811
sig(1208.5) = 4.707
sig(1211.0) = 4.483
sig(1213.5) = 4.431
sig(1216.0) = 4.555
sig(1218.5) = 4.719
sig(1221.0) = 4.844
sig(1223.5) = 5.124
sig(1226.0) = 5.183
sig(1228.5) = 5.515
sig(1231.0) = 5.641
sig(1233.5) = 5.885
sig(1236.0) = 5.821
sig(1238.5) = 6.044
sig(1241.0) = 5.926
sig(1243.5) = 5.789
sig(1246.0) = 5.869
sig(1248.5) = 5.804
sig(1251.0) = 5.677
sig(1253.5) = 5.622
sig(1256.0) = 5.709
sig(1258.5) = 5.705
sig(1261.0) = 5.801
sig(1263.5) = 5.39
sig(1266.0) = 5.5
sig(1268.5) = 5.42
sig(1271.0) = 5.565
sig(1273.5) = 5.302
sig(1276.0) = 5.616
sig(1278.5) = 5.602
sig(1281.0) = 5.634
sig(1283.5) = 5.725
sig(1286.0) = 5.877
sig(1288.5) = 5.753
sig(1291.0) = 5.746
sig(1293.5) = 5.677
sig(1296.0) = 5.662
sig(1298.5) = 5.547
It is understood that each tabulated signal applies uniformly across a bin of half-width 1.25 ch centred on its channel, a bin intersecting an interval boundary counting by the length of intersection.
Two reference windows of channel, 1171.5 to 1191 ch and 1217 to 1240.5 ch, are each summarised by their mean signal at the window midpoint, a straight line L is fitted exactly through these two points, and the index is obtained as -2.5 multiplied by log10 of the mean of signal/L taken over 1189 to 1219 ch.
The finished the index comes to 0.145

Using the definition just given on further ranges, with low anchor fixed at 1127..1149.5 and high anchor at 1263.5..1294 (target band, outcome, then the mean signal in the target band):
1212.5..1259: 0.112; 5.47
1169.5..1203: 0.090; 6.09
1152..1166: 0.075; 6.44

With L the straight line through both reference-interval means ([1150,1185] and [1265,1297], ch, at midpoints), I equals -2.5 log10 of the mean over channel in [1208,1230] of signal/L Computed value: 0.24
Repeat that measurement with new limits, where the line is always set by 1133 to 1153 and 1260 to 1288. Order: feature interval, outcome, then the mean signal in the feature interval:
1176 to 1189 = 0.03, 6.2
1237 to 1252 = 0.00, 5.85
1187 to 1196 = 0.07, 5.9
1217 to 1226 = 0.22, 4.93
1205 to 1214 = 0.31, 4.62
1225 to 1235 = 0.07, 5.57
